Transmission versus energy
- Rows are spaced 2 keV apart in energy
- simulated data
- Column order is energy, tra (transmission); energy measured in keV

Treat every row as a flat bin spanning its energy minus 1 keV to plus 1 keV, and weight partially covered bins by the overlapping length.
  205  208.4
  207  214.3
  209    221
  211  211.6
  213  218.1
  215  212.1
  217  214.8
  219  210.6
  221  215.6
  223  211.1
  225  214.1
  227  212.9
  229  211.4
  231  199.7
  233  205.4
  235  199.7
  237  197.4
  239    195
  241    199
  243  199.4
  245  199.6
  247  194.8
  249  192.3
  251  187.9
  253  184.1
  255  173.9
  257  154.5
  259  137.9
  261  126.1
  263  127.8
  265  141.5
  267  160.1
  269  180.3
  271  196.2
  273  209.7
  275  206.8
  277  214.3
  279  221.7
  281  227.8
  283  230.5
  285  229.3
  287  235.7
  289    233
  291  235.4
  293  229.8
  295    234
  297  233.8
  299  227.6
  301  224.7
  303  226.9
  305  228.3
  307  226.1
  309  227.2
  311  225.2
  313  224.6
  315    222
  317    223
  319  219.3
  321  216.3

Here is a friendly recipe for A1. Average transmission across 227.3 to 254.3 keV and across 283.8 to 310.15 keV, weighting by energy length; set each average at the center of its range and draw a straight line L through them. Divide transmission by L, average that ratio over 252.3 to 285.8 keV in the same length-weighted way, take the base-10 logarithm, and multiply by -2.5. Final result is 0.17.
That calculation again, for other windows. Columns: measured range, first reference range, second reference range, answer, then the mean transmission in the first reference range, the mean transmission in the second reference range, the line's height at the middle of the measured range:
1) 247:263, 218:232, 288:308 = 0.31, 211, 230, 219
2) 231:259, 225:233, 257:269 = -0.07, 208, 143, 178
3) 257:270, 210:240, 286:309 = 0.44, 209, 230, 220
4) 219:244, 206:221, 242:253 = -0.01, 215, 194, 204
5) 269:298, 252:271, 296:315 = -0.16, 156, 227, 192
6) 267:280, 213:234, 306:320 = 0.09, 211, 224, 218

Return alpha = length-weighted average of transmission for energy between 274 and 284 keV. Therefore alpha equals 220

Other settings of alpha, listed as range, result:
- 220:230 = 213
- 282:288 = 232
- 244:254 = 192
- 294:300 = 232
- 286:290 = 234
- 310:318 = 224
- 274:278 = 211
